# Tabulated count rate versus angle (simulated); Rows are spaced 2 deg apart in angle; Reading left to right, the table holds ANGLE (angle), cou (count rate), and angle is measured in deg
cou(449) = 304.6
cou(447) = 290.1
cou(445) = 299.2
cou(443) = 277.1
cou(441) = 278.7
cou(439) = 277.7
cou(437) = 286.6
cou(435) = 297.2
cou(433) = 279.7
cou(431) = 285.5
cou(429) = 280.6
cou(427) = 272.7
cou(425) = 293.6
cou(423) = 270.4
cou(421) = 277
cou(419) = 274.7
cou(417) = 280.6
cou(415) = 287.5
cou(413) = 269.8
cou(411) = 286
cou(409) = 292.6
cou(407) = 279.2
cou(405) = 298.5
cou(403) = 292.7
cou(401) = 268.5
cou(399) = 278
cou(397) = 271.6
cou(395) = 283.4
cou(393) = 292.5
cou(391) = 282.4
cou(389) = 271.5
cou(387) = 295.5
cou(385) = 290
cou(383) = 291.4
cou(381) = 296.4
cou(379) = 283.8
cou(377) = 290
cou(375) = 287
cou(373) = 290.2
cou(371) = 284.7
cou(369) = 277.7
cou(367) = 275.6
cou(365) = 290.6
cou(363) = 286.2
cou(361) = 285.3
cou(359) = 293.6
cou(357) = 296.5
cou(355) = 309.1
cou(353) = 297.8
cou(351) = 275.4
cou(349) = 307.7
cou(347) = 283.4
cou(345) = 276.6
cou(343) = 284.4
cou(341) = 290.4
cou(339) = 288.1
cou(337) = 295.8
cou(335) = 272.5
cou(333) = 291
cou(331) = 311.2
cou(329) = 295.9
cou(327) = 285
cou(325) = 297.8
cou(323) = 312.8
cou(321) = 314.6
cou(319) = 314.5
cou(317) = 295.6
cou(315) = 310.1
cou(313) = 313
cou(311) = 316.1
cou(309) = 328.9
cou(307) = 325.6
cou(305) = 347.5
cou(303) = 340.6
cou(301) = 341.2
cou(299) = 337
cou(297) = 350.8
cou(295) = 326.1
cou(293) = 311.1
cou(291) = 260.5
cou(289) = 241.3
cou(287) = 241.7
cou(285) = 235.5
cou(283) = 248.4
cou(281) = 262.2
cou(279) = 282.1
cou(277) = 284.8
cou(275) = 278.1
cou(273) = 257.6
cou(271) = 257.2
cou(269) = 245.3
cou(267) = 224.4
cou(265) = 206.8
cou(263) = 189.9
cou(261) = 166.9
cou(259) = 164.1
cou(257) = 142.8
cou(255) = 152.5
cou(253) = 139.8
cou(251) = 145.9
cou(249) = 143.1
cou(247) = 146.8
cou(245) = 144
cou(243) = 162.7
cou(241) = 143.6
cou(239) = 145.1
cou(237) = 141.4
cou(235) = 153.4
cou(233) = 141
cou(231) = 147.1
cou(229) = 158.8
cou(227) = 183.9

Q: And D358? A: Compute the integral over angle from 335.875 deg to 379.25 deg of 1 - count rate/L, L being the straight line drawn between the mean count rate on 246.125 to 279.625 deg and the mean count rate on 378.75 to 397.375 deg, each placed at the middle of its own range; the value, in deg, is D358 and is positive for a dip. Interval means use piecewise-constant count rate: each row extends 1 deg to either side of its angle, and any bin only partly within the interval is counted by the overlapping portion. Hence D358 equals -3.8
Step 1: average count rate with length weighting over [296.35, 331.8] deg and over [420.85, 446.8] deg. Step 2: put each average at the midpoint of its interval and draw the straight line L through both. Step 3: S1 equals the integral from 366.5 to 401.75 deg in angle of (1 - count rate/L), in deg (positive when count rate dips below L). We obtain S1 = 1.6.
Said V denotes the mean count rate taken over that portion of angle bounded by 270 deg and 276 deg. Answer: 264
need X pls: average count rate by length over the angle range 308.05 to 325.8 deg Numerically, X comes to 312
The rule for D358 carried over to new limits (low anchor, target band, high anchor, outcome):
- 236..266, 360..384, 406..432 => -4.0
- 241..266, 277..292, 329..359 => -3.8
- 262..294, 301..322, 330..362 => -3.9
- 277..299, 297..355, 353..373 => -4.5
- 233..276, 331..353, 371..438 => -4.4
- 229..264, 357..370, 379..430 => -1.9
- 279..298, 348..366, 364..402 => -0.7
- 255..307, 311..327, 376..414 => -2.3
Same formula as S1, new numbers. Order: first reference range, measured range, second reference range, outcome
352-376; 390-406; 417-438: 0.1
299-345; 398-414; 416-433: 0.1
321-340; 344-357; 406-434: 0.0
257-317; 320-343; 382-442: -1.5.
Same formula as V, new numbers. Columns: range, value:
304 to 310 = 334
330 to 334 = 301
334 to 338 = 284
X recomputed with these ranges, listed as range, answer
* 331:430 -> 286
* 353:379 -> 289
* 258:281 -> 234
